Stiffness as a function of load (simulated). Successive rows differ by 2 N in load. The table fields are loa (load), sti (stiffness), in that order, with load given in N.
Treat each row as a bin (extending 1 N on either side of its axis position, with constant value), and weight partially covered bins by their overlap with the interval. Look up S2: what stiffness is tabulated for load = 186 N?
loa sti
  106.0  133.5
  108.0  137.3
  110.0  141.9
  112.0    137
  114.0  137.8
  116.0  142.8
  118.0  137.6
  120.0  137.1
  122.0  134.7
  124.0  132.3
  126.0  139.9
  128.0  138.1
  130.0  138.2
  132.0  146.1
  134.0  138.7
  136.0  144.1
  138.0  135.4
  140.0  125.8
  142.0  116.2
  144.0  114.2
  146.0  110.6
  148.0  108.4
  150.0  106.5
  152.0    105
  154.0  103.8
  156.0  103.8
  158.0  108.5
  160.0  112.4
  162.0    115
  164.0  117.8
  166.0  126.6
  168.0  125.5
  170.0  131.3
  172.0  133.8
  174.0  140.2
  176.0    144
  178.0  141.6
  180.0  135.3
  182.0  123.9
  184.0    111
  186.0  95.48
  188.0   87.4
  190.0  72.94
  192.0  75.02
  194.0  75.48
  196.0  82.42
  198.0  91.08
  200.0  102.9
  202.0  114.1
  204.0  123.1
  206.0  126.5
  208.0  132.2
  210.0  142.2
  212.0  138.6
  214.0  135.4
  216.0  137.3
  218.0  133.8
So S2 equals 95.48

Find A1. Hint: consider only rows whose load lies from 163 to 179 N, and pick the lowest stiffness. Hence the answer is 117.8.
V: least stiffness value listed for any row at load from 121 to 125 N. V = 132.3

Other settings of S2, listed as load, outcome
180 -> 135.3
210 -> 142.2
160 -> 112.4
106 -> 133.5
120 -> 137.1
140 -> 125.8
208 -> 132.2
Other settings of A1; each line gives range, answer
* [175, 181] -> 135.3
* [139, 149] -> 108.4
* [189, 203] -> 72.94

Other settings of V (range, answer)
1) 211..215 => 135.4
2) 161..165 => 115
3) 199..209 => 102.9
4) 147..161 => 103.8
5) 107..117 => 137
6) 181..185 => 111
